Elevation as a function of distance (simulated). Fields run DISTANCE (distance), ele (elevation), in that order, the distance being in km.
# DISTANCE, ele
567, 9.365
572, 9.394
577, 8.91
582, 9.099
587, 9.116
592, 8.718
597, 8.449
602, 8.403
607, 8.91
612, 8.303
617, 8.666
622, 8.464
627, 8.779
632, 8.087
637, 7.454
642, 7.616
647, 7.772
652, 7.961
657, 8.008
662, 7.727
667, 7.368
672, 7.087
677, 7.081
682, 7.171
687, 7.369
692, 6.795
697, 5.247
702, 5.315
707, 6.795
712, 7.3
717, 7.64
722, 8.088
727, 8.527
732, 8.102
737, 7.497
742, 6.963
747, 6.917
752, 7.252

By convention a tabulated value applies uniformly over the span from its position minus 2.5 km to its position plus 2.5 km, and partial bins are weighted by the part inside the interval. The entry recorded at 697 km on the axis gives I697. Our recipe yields 5.247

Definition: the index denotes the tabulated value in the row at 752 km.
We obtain 7.252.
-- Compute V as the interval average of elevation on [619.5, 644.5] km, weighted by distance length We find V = 8.08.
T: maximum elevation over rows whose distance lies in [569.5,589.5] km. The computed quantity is 9.394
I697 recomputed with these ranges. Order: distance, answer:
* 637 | 7.454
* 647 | 7.772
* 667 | 7.368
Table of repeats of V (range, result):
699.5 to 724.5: 7.03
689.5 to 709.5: 6.04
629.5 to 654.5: 7.78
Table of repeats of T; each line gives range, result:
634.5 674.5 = 8.008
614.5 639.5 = 8.779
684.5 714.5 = 7.369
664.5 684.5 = 7.368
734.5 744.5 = 7.497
